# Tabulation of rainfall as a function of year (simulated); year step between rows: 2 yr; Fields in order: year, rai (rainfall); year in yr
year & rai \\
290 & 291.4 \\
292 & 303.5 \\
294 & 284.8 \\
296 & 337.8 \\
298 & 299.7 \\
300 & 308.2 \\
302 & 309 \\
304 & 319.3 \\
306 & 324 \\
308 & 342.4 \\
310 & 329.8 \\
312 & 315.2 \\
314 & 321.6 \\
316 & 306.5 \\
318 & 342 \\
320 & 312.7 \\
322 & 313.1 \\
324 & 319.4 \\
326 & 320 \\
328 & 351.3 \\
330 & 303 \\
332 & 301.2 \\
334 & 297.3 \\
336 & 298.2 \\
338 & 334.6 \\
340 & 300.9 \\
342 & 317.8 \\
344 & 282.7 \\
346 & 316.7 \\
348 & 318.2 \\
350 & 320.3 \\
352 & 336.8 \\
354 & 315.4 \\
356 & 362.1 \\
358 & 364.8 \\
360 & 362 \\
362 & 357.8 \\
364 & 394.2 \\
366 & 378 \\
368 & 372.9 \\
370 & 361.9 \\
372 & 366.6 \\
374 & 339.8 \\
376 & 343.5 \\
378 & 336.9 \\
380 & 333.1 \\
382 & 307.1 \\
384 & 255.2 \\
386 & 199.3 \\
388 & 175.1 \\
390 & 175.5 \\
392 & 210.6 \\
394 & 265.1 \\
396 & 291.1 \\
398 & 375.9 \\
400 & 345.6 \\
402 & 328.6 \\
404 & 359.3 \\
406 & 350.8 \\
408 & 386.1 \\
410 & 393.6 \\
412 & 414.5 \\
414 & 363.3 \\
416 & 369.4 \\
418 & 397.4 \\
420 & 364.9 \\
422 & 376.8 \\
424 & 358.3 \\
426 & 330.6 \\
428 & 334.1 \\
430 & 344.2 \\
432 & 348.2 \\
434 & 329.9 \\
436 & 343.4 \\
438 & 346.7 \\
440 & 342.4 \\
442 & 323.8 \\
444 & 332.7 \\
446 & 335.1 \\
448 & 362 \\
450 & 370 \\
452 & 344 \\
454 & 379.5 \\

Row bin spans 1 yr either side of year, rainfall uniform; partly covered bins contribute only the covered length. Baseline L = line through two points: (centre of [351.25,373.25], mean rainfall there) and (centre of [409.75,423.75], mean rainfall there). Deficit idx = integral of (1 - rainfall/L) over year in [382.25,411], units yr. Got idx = 6.16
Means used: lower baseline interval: 361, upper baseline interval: 381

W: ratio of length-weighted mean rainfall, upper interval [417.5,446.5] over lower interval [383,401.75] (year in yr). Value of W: 1.3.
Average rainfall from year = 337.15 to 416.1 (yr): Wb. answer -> 327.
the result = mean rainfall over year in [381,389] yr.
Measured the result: 234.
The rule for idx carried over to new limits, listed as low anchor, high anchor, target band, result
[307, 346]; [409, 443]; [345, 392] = 2.0 yr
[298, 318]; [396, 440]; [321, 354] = 1.5 yr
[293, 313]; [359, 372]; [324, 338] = 1.1 yr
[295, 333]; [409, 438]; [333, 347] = 1.0 yr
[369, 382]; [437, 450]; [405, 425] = -2.0 yr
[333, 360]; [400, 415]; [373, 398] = 5.5 yr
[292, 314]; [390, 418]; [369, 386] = 0.5 yr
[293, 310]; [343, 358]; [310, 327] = 0.0 yr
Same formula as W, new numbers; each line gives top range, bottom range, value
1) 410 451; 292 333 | 1.12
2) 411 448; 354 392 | 1.11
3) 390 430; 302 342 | 1.08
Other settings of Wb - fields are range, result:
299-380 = 330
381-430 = 322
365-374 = 367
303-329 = 324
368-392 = 290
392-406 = 321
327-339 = 314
